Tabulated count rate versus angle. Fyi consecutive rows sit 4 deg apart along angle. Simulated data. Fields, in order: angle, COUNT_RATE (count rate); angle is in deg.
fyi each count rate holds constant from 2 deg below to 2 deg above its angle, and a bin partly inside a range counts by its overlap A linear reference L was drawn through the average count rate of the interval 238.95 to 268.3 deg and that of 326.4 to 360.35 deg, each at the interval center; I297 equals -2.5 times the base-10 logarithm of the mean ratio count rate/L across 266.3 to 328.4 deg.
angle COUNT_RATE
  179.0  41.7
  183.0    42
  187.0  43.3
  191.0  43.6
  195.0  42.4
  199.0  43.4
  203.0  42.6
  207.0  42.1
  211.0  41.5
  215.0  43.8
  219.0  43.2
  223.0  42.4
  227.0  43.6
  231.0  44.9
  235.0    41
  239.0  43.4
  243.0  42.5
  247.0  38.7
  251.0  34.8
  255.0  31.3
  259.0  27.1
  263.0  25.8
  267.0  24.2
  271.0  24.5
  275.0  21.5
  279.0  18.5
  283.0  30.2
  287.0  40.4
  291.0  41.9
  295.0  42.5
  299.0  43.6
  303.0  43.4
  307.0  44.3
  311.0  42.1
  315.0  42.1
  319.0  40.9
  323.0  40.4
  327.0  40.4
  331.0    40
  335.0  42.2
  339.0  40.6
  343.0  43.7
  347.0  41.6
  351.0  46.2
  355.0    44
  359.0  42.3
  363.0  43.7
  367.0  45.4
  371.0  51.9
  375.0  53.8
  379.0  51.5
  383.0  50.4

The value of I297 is 0.039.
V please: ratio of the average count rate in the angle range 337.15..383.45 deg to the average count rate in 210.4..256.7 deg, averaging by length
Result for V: 1.13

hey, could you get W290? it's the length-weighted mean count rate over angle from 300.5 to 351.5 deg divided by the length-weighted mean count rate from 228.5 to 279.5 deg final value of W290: 1.3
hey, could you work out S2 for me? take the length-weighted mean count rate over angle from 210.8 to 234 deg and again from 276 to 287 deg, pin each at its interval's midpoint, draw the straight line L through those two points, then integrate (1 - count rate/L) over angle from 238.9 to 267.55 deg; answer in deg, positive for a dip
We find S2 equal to 1.48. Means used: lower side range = 43.3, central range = 33.3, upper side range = 27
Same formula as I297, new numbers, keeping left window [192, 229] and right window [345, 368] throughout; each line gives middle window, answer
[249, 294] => 0.418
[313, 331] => 0.070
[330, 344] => 0.053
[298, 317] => 0.010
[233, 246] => 0.025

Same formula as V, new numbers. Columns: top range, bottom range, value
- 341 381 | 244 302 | 1.44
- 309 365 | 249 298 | 1.38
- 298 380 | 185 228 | 1.02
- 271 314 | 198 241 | 0.85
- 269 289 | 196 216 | 0.63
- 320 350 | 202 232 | 0.96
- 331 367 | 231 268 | 1.22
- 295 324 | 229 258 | 1.09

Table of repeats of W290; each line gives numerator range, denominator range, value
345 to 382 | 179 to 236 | 1.09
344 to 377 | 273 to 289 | 1.67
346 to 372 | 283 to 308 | 1.08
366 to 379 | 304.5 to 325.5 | 1.21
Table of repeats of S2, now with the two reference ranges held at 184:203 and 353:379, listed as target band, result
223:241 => 0.3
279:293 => 3.2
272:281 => 4.9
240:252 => 1.3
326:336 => 1.2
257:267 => 4.2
